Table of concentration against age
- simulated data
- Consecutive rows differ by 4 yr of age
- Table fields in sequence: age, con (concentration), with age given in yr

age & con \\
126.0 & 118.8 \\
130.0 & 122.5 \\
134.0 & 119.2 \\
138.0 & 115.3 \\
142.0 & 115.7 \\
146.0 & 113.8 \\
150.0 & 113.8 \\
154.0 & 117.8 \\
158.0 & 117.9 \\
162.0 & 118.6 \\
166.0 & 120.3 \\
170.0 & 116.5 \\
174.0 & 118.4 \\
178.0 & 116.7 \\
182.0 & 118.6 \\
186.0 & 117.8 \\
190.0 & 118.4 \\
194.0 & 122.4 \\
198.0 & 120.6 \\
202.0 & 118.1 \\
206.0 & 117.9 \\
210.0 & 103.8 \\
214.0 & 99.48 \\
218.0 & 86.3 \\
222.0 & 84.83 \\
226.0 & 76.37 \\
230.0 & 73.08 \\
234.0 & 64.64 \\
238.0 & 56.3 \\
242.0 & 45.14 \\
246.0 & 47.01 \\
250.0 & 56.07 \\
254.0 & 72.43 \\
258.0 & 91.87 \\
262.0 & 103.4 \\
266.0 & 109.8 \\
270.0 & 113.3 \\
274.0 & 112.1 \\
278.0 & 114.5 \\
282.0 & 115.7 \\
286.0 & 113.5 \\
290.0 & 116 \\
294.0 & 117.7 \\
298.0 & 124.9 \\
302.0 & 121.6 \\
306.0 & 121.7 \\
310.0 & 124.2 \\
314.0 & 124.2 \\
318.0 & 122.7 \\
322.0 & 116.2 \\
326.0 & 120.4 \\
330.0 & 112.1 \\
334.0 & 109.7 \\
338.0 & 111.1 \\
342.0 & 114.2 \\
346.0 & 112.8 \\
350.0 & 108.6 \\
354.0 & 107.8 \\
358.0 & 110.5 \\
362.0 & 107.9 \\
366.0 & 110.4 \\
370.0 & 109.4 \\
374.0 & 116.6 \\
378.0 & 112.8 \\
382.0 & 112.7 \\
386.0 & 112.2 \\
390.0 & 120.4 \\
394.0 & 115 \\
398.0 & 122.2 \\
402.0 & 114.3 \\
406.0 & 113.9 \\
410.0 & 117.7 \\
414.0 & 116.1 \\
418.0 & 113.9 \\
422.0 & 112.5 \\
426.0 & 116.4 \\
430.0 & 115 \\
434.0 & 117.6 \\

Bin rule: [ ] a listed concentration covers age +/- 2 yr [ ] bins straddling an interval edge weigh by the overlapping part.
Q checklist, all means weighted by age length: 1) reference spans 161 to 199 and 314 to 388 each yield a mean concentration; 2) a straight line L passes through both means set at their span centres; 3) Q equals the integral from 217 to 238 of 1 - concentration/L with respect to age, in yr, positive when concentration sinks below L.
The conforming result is 7.6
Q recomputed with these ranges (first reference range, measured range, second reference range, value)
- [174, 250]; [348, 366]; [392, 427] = 0.2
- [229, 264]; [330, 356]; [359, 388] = -2.5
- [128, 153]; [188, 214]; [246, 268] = -4.2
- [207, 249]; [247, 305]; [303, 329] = -2.6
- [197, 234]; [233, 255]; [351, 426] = 9.5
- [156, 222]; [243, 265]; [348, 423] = 7.6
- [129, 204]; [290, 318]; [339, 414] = -1.7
